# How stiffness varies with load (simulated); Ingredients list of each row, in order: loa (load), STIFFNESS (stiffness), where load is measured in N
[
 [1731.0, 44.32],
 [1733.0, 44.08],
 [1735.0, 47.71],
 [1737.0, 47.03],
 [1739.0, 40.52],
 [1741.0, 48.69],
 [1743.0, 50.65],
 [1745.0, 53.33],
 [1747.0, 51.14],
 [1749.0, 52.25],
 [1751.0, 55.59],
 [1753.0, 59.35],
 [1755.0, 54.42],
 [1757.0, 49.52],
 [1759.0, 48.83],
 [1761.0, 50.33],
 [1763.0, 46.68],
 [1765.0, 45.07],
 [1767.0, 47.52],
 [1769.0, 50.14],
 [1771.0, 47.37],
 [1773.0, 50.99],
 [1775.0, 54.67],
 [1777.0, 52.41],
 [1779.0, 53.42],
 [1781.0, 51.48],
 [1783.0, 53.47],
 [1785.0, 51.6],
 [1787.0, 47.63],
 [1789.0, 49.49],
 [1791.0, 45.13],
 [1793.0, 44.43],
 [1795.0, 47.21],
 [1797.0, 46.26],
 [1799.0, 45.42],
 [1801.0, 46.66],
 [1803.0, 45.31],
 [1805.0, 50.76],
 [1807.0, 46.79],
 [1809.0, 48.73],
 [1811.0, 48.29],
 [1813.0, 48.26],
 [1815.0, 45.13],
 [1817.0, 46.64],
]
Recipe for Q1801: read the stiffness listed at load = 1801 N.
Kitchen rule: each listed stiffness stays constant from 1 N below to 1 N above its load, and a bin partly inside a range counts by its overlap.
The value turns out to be 46.66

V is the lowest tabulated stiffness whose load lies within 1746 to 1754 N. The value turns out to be 51.14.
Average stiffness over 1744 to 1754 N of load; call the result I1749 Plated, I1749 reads 54.3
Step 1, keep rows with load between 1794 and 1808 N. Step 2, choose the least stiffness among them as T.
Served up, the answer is 45.31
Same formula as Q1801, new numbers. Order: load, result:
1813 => 48.26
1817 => 46.64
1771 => 47.37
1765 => 45.07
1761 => 50.33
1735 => 47.71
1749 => 52.25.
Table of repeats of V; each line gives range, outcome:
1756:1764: 46.68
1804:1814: 46.79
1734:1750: 40.52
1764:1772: 45.07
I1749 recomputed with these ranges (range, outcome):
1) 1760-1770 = 47.9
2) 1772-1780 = 52.9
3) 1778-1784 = 52.8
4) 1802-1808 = 47.6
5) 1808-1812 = 48.5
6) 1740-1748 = 51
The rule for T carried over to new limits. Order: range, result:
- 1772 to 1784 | 50.99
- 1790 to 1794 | 44.43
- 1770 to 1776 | 47.37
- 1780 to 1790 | 47.63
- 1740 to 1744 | 48.69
